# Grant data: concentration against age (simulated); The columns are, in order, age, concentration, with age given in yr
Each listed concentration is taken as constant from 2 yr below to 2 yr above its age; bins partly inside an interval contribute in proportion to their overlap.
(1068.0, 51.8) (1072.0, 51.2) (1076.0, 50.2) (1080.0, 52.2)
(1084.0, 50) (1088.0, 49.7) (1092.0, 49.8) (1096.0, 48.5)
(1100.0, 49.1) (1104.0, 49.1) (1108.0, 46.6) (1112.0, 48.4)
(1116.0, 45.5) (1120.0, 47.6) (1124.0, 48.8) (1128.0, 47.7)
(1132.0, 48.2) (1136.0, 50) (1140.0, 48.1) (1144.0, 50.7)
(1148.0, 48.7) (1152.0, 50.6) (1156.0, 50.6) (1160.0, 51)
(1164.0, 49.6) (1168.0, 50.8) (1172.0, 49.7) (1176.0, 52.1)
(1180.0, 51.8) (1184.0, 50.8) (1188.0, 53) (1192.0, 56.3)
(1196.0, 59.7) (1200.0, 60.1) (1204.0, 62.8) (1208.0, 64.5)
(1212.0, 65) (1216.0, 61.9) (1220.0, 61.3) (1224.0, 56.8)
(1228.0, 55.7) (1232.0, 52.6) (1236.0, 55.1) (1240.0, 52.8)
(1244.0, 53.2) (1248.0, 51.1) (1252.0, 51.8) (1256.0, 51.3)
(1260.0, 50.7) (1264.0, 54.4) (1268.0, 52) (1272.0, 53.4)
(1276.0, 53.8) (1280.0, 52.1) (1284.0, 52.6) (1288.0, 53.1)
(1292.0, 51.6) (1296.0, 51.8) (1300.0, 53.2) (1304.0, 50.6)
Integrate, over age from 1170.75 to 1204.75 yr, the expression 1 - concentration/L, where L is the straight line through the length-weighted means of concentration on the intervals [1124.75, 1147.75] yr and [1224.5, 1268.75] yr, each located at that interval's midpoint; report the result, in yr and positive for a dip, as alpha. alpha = -2.8 yr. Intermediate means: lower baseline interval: 48.9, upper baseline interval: 52.9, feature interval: 55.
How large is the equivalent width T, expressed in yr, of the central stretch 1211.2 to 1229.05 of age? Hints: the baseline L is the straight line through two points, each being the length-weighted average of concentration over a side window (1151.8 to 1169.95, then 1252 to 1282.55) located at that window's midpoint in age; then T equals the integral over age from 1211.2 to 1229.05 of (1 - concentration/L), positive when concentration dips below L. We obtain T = -2.9 yr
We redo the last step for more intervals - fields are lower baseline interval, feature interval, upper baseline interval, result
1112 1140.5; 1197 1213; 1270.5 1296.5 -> -3.95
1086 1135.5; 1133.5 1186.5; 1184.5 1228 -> 3.67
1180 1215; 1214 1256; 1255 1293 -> 0.51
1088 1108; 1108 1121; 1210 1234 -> 0.83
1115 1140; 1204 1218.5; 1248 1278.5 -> -3.67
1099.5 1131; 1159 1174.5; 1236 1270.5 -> -0.25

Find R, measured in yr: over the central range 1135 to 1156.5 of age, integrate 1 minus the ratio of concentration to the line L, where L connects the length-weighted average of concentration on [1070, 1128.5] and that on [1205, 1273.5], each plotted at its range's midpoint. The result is 0.62 yr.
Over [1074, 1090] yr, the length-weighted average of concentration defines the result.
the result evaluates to 50.5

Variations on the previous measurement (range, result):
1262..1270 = 53.2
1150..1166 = 50.4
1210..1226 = 61.2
